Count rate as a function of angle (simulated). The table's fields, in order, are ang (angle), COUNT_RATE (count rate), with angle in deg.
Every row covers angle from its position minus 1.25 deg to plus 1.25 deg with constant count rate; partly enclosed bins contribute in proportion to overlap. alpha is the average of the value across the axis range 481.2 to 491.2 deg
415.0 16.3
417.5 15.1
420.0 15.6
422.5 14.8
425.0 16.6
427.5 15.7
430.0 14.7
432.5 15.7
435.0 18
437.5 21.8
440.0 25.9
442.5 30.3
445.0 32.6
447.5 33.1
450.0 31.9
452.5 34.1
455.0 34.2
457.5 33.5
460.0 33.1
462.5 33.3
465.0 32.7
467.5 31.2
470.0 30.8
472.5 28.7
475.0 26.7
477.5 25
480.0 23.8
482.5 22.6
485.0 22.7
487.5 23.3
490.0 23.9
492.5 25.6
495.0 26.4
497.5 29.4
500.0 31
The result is 23.1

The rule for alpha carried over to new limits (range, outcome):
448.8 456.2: 33.4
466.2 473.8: 30.2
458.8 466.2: 33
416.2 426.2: 15.5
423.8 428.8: 16.1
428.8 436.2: 16.1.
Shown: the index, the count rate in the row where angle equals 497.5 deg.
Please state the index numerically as 29.4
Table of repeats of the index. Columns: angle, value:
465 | 32.7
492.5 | 25.6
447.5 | 33.1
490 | 23.9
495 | 26.4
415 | 16.3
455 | 34.2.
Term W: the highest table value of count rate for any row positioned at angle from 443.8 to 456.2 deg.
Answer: 34.2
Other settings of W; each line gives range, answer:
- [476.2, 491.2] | 25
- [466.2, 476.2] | 31.2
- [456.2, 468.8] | 33.5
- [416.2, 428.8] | 16.6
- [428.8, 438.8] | 21.8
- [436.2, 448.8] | 33.1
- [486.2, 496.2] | 26.4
